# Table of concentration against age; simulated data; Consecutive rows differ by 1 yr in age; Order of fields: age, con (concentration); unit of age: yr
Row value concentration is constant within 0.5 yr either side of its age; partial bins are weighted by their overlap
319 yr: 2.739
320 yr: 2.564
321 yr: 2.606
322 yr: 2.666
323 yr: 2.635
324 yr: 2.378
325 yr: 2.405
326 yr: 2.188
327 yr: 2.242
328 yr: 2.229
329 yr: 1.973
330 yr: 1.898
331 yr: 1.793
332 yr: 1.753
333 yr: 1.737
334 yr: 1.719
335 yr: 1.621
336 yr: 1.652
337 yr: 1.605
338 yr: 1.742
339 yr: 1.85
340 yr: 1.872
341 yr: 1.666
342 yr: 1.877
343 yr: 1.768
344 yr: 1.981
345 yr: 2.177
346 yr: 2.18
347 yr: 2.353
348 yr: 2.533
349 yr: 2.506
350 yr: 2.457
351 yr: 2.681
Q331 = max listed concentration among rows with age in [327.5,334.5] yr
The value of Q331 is 2.229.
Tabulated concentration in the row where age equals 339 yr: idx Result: 1.85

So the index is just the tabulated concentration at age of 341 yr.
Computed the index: 1.666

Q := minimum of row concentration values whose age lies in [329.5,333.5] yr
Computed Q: 1.737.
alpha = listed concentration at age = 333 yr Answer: 1.737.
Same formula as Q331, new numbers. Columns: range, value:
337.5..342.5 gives 1.877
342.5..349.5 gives 2.533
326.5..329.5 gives 2.242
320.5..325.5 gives 2.666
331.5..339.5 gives 1.85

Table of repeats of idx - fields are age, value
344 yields 1.981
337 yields 1.605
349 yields 2.506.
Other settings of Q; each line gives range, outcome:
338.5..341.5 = 1.666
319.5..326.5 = 2.188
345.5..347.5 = 2.18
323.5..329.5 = 1.973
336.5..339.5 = 1.605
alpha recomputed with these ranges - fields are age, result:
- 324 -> 2.378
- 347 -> 2.353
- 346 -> 2.18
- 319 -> 2.739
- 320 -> 2.564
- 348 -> 2.533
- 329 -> 1.973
